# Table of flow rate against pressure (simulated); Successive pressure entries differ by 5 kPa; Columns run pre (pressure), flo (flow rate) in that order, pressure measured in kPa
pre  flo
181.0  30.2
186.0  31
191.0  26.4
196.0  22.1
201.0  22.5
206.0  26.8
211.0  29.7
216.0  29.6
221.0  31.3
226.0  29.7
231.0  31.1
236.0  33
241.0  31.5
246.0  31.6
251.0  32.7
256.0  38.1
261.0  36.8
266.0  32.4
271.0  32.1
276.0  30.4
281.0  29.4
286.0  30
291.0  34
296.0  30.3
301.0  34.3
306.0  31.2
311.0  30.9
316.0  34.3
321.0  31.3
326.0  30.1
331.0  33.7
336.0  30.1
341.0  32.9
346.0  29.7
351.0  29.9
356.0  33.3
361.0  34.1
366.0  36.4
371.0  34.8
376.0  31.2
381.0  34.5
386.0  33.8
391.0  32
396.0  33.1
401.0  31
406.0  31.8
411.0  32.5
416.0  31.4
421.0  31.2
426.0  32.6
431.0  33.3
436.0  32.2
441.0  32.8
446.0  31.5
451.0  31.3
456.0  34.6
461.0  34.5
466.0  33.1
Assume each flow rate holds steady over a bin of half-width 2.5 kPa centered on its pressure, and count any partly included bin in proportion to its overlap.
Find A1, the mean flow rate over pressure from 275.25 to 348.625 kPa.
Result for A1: 31.5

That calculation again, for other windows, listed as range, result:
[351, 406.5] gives 33.2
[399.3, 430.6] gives 31.9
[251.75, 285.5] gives 33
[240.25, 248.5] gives 31.6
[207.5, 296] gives 31.9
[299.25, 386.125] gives 32.5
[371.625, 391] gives 33.2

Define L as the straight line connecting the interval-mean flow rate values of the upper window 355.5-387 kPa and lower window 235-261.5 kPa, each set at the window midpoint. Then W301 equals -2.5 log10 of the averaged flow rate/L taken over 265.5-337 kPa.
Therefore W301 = 0.08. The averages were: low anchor 33.8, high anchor 34.1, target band 31.6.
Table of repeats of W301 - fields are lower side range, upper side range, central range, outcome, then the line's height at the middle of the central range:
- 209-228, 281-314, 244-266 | -0.126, 30.8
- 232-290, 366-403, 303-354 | 0.048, 32.9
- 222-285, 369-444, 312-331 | 0.012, 32.4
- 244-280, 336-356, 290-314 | 0.006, 32.2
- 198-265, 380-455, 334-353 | 0.040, 31.8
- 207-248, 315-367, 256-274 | -0.101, 31.2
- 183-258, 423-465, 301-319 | -0.049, 31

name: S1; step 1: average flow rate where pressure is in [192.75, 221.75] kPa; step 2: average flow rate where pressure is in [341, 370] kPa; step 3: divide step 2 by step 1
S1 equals 1.23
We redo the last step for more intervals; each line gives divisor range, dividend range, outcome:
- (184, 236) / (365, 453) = 1.15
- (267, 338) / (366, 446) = 1.03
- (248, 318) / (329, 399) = 1.01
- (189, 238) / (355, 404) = 1.19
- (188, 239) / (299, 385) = 1.15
